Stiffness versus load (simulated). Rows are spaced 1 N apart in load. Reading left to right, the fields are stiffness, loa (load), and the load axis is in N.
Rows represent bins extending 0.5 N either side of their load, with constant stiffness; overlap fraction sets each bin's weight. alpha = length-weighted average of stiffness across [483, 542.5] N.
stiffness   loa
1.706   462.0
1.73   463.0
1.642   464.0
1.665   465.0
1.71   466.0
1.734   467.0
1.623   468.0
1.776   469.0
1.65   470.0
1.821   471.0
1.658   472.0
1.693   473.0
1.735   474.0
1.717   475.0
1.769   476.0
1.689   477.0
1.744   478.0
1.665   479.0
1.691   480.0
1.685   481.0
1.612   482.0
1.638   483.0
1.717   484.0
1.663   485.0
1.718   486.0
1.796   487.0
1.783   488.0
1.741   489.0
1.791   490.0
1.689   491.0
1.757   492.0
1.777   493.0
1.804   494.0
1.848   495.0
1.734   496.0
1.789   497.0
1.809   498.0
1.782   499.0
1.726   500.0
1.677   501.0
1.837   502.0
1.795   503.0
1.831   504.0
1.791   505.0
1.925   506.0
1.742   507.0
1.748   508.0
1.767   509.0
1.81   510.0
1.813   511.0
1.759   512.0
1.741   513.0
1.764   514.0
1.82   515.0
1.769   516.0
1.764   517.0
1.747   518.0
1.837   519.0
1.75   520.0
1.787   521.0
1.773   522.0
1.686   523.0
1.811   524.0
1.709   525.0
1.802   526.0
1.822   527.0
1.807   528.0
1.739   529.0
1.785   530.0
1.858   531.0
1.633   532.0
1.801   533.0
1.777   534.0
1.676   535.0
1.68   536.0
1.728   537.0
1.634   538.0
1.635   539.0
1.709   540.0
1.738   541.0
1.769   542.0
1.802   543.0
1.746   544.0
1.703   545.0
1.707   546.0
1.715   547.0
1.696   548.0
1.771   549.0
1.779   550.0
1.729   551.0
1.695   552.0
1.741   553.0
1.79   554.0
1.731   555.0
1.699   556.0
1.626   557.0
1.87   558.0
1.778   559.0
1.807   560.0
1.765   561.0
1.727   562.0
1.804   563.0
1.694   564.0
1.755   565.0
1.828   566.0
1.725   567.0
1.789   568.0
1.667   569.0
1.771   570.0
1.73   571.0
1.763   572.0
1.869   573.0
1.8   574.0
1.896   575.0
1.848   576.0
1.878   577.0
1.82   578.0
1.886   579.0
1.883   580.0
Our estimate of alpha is 1.76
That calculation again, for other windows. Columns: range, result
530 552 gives 1.73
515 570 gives 1.75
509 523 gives 1.78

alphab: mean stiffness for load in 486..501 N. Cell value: 1.77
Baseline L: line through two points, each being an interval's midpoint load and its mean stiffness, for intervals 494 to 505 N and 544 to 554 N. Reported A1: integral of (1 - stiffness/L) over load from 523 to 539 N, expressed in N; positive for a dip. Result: 0.0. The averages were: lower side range 1.78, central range 1.75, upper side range 1.73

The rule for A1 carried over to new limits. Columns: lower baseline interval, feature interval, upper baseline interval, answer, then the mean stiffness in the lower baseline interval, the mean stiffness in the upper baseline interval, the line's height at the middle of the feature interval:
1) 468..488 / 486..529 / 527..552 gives -1.4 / 1.71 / 1.74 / 1.72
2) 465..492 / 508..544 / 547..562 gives -0.5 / 1.71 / 1.75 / 1.73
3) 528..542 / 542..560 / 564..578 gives 0.1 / 1.73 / 1.79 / 1.76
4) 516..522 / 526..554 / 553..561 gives 0.4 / 1.78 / 1.76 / 1.77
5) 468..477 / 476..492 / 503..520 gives 0.3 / 1.72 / 1.79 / 1.74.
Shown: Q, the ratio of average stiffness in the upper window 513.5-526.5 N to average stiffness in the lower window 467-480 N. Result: 1.0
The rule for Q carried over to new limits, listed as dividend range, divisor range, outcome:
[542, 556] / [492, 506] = 0.97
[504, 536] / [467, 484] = 1.04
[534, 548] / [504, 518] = 0.96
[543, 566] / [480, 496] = 1.01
